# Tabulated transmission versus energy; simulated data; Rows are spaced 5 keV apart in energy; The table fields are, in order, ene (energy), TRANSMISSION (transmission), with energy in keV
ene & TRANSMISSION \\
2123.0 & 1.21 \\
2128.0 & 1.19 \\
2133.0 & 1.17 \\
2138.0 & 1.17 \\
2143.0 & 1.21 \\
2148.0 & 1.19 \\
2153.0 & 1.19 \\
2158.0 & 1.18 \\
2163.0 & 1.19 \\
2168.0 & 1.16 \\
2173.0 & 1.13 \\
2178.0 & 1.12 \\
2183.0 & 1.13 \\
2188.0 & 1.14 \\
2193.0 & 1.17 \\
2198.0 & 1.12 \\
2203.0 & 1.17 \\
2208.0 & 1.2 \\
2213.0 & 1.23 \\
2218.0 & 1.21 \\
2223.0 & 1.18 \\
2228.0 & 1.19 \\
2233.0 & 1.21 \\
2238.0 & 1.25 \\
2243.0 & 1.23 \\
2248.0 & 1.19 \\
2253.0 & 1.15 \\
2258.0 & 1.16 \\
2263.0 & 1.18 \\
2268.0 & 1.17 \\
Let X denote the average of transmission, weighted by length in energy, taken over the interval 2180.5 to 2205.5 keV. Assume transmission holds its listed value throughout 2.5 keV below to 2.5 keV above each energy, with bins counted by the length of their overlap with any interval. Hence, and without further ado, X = 1.15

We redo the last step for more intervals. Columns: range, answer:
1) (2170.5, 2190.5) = 1.13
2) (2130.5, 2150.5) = 1.19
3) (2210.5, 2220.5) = 1.22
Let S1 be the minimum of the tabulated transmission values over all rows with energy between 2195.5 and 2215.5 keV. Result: 1.12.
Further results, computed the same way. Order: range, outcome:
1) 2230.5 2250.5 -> 1.19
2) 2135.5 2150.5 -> 1.17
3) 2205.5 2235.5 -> 1.18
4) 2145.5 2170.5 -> 1.16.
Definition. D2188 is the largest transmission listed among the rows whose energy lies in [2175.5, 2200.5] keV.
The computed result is 1.17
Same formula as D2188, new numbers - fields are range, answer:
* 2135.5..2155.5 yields 1.21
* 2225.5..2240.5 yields 1.25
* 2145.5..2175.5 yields 1.19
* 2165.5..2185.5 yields 1.16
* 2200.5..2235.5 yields 1.23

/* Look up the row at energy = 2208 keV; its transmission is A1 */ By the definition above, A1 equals 1.2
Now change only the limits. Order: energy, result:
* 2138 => 1.17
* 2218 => 1.21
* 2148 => 1.19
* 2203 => 1.17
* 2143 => 1.21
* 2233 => 1.21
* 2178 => 1.12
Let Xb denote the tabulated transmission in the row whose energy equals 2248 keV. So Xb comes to 1.19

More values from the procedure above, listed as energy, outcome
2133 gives 1.17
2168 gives 1.16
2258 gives 1.16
